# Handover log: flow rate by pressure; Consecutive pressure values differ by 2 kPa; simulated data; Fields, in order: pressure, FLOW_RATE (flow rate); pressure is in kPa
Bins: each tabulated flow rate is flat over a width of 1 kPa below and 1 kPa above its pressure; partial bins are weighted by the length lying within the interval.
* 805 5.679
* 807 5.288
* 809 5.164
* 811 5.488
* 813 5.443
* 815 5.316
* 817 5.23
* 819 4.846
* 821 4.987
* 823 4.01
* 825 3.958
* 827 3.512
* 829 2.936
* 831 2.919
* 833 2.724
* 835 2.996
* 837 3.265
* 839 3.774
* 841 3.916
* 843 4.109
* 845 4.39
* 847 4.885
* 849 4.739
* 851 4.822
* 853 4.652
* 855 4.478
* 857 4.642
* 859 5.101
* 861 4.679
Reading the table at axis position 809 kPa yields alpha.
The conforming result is 5.164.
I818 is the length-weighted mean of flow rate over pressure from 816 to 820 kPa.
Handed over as 5.04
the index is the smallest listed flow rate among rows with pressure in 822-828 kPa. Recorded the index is 3.512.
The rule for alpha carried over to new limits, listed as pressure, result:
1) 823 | 4.01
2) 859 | 5.101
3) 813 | 5.443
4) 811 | 5.488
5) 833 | 2.724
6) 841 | 3.916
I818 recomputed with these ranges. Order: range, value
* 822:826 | 3.98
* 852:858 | 4.59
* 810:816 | 5.42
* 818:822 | 4.92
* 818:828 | 4.26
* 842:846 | 4.25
